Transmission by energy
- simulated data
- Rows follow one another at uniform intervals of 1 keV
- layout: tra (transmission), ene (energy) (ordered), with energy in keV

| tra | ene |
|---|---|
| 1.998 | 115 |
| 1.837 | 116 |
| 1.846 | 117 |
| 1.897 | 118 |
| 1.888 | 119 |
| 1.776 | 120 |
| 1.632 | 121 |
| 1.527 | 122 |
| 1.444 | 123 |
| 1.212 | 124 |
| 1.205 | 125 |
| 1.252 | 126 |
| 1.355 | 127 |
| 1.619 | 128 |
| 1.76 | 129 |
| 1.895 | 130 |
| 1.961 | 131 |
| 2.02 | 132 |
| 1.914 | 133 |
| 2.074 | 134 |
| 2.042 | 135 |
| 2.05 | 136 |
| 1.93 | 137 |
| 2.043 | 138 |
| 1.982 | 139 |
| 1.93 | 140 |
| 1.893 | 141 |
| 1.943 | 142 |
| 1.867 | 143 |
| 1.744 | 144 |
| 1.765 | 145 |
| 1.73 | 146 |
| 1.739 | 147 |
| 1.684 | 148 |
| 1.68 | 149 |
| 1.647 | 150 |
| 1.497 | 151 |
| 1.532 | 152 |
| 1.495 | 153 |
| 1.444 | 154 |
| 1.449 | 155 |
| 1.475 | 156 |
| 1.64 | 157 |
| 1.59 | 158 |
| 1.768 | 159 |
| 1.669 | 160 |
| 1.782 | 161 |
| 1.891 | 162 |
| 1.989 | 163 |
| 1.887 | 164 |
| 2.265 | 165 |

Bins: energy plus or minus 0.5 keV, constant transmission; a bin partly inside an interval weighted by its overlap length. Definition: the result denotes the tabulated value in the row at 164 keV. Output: 1.887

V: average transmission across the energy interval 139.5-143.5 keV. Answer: 1.91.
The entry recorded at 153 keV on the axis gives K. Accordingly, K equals 1.495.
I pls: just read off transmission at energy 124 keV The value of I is 1.212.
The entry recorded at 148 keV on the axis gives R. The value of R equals 1.684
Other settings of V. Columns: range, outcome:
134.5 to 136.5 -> 2.05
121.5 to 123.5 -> 1.49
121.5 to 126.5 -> 1.33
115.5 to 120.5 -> 1.85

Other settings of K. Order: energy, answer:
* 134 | 2.074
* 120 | 1.776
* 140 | 1.93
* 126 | 1.252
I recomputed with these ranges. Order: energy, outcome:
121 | 1.632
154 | 1.444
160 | 1.669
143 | 1.867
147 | 1.739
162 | 1.891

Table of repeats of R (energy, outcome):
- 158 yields 1.59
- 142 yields 1.943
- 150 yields 1.647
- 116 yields 1.837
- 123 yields 1.444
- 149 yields 1.68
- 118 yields 1.897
